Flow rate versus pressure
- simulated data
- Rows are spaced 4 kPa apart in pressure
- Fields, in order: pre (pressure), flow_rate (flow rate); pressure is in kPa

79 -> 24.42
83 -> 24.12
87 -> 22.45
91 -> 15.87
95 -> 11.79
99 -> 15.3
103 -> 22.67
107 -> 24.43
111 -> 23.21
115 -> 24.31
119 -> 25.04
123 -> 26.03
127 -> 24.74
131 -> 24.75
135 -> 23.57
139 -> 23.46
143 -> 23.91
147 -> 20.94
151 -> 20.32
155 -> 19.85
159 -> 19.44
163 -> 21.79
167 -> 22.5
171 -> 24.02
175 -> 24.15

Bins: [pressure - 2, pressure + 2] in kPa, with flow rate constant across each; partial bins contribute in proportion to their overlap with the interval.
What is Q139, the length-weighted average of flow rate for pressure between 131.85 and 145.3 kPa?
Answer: 23.7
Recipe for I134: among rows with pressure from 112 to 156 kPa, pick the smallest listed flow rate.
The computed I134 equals 19.85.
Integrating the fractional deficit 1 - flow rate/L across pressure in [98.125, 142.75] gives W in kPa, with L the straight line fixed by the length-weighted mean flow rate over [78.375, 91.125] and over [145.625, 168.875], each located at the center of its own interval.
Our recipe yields -4.4 kPa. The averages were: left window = 22.3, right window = 20.8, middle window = 23.6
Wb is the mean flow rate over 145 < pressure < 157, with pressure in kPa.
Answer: 20.4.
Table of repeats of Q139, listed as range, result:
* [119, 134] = 25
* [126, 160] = 22.3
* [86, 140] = 21.9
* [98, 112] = 21.7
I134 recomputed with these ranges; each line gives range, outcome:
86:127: 11.79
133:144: 23.46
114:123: 24.31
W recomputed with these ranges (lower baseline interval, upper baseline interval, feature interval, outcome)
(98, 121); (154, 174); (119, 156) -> -1.64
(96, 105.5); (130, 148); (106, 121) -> -3.07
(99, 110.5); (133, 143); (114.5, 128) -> -1.36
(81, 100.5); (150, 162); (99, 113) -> -2.90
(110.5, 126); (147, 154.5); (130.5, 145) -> -1.10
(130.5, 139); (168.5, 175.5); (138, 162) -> 2.68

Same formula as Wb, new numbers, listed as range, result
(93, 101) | 13.5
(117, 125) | 25.5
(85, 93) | 19.2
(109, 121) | 24.2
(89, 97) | 13.8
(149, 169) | 20.8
